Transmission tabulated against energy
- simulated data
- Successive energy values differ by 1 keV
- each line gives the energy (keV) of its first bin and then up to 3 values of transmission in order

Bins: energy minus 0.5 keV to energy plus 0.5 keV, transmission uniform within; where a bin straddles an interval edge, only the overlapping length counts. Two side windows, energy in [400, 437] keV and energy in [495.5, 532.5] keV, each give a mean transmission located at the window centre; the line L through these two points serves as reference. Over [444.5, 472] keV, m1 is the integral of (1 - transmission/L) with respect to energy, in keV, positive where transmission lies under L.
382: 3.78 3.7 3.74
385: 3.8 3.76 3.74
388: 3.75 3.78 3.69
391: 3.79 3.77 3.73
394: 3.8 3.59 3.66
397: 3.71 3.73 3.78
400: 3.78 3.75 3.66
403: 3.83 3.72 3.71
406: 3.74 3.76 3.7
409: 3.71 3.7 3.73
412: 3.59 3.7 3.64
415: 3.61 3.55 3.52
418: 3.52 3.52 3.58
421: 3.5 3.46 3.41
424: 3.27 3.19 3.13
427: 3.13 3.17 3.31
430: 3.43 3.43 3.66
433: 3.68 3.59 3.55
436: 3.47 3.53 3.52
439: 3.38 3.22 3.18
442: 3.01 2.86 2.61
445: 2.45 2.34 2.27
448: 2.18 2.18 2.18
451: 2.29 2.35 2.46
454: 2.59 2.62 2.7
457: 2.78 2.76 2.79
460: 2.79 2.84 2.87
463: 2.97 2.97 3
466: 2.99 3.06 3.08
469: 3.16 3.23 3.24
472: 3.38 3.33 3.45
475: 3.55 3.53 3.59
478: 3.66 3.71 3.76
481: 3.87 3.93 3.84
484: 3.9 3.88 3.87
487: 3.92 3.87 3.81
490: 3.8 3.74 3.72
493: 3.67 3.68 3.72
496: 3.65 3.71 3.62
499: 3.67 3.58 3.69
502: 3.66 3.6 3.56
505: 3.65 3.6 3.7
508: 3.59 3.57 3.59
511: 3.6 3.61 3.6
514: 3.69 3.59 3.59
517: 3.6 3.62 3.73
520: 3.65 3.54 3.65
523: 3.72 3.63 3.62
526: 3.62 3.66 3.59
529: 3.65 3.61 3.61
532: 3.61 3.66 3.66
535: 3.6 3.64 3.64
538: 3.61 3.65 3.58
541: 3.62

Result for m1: 6.61 keV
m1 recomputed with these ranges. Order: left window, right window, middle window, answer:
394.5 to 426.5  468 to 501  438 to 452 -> 3.8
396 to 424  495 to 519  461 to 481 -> 1.9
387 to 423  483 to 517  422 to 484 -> 9.5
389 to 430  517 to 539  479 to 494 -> -0.8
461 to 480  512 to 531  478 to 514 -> -2.8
